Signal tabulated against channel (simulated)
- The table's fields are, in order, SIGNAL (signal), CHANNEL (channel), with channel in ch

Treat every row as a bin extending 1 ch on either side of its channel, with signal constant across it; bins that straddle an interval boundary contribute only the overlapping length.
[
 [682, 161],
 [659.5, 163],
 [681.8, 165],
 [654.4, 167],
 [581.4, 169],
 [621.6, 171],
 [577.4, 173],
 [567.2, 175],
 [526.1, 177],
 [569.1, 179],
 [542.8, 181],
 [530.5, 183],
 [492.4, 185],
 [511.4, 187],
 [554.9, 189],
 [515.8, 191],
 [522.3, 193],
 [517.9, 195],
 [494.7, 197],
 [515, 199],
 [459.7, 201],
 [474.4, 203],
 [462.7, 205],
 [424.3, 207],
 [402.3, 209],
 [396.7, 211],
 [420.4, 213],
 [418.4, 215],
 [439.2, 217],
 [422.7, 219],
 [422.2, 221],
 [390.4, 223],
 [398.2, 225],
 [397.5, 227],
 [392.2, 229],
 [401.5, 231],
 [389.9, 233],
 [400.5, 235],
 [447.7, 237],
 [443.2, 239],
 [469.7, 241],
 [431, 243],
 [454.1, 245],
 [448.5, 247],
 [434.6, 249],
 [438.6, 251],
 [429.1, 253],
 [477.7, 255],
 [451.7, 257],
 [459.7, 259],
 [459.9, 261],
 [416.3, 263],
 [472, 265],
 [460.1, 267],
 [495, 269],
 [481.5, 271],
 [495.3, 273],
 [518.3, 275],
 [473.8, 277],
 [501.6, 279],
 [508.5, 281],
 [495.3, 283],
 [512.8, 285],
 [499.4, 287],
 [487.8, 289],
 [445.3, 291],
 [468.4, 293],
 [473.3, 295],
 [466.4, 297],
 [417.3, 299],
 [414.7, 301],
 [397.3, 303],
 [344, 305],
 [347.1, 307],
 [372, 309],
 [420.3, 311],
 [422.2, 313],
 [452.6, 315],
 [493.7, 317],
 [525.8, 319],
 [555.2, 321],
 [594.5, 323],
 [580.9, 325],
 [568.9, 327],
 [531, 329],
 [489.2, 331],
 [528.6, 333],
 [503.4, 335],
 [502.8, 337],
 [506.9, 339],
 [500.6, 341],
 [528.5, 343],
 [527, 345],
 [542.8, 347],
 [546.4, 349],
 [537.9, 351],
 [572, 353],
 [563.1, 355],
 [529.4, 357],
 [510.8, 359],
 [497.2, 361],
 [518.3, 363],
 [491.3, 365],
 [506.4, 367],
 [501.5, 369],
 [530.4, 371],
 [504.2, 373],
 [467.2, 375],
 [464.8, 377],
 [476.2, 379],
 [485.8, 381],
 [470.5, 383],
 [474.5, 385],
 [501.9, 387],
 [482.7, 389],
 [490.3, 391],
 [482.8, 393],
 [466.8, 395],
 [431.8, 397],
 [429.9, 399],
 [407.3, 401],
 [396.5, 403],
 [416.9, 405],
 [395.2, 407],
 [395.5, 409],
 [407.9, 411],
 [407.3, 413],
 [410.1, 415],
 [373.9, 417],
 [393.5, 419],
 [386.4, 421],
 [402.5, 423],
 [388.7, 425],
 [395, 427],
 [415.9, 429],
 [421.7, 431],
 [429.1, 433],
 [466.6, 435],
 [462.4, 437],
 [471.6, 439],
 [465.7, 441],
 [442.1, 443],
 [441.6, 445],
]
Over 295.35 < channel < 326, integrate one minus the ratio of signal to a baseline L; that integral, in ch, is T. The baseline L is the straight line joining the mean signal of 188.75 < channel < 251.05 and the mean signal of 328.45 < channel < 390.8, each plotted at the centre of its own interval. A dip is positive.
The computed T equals 2.0 ch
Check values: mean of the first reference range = 443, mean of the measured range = 454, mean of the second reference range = 509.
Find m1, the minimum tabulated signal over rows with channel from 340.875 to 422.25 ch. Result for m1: 373.9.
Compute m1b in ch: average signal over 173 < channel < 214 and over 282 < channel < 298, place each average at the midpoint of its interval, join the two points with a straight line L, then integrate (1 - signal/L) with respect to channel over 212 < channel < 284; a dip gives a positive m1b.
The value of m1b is 6.2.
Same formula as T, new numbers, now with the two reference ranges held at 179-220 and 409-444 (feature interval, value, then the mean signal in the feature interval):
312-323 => -1.3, 499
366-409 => -3.5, 464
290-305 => 0.6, 434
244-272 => 0.4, 456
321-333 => -2.9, 551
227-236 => 1.4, 396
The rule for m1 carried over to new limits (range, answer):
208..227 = 390.4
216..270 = 389.9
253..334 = 344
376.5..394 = 464.8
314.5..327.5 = 452.6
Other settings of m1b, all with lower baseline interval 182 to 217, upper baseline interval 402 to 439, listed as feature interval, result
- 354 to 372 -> -3.7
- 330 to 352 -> -4.3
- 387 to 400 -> -1.5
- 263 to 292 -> -2.1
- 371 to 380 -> -1.3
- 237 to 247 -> 0.3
